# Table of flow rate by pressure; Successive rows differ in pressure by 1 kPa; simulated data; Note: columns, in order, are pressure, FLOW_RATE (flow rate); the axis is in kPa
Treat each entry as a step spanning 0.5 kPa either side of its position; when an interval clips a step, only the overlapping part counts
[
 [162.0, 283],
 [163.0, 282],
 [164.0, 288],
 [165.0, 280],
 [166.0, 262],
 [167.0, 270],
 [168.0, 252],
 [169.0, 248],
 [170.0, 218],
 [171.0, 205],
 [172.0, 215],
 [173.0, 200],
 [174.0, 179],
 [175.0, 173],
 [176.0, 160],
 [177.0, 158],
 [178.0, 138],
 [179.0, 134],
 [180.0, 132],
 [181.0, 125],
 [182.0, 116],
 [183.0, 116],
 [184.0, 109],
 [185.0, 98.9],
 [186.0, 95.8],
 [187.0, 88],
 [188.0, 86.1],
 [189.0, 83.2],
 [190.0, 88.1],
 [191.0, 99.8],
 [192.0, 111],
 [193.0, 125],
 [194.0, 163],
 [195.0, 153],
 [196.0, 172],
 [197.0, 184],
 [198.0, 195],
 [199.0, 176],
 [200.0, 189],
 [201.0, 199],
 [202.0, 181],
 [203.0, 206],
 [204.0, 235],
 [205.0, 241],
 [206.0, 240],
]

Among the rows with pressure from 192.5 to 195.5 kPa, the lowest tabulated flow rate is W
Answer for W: 125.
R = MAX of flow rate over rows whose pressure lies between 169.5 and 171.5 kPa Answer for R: 218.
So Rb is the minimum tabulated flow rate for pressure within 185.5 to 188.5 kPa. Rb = 86.1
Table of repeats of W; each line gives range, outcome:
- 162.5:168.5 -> 252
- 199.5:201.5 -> 189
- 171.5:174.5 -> 179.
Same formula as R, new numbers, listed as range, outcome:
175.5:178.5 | 160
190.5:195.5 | 163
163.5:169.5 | 288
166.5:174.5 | 270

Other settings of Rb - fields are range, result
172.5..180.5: 132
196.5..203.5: 176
